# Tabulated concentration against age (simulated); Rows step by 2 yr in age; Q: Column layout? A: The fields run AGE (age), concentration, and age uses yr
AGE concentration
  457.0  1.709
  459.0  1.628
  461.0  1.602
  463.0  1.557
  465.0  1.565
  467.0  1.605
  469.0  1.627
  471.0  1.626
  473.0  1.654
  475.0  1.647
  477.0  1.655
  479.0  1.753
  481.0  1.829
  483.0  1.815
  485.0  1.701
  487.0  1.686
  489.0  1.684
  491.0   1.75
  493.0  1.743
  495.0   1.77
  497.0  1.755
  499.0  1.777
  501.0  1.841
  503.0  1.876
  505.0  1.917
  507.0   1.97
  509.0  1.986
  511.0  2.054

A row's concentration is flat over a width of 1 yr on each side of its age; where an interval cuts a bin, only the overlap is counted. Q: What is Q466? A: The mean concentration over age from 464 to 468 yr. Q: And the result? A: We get 1.58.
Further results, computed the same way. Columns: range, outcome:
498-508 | 1.88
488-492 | 1.72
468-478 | 1.64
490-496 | 1.75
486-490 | 1.69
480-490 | 1.74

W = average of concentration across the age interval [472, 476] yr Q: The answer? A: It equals 1.65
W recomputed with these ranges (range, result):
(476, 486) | 1.75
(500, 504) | 1.86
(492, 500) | 1.76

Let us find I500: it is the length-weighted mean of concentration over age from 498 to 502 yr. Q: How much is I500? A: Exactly 1.81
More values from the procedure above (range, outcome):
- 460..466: 1.57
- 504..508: 1.94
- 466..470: 1.62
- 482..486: 1.76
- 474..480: 1.68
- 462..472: 1.6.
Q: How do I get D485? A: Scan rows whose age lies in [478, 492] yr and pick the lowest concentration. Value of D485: 1.684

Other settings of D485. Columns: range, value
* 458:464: 1.557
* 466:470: 1.605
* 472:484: 1.647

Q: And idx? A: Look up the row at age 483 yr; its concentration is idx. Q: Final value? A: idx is 1.815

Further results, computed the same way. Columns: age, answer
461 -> 1.602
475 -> 1.647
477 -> 1.655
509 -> 1.986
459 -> 1.628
